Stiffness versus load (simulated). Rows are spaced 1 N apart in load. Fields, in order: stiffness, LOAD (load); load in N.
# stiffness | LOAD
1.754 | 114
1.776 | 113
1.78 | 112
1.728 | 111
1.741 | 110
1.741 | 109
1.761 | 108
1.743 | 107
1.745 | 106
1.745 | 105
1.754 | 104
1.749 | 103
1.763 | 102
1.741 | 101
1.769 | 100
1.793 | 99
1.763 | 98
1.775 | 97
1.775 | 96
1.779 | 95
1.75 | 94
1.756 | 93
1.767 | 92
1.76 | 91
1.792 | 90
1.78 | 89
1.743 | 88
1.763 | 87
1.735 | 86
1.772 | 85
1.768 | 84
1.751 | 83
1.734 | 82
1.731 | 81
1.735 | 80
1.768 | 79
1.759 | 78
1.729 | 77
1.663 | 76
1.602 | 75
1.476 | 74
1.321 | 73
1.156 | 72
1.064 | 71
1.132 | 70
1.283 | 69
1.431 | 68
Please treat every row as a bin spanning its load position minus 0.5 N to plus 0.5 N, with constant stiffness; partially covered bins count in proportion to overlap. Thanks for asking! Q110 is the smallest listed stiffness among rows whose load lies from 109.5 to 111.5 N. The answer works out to 1.728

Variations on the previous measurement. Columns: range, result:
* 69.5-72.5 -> 1.064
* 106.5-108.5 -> 1.743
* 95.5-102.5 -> 1.741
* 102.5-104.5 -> 1.749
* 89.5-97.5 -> 1.75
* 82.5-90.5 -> 1.735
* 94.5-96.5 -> 1.775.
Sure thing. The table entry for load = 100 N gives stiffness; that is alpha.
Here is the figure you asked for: 1.769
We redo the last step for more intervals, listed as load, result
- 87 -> 1.763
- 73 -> 1.321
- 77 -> 1.729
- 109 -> 1.741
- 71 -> 1.064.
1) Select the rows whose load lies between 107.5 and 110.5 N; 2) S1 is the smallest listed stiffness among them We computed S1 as 1.741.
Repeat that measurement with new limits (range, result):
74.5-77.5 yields 1.602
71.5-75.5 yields 1.156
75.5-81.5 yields 1.663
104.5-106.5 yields 1.745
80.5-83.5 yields 1.731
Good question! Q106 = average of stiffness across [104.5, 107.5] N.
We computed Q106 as 1.74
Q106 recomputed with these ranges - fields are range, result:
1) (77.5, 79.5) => 1.76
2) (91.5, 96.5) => 1.77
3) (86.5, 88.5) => 1.75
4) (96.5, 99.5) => 1.78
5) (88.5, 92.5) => 1.77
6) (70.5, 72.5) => 1.11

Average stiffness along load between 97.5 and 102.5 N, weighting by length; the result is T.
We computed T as 1.77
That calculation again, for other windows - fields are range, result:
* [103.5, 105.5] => 1.75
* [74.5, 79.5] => 1.7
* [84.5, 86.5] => 1.75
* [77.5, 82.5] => 1.75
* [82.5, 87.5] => 1.76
